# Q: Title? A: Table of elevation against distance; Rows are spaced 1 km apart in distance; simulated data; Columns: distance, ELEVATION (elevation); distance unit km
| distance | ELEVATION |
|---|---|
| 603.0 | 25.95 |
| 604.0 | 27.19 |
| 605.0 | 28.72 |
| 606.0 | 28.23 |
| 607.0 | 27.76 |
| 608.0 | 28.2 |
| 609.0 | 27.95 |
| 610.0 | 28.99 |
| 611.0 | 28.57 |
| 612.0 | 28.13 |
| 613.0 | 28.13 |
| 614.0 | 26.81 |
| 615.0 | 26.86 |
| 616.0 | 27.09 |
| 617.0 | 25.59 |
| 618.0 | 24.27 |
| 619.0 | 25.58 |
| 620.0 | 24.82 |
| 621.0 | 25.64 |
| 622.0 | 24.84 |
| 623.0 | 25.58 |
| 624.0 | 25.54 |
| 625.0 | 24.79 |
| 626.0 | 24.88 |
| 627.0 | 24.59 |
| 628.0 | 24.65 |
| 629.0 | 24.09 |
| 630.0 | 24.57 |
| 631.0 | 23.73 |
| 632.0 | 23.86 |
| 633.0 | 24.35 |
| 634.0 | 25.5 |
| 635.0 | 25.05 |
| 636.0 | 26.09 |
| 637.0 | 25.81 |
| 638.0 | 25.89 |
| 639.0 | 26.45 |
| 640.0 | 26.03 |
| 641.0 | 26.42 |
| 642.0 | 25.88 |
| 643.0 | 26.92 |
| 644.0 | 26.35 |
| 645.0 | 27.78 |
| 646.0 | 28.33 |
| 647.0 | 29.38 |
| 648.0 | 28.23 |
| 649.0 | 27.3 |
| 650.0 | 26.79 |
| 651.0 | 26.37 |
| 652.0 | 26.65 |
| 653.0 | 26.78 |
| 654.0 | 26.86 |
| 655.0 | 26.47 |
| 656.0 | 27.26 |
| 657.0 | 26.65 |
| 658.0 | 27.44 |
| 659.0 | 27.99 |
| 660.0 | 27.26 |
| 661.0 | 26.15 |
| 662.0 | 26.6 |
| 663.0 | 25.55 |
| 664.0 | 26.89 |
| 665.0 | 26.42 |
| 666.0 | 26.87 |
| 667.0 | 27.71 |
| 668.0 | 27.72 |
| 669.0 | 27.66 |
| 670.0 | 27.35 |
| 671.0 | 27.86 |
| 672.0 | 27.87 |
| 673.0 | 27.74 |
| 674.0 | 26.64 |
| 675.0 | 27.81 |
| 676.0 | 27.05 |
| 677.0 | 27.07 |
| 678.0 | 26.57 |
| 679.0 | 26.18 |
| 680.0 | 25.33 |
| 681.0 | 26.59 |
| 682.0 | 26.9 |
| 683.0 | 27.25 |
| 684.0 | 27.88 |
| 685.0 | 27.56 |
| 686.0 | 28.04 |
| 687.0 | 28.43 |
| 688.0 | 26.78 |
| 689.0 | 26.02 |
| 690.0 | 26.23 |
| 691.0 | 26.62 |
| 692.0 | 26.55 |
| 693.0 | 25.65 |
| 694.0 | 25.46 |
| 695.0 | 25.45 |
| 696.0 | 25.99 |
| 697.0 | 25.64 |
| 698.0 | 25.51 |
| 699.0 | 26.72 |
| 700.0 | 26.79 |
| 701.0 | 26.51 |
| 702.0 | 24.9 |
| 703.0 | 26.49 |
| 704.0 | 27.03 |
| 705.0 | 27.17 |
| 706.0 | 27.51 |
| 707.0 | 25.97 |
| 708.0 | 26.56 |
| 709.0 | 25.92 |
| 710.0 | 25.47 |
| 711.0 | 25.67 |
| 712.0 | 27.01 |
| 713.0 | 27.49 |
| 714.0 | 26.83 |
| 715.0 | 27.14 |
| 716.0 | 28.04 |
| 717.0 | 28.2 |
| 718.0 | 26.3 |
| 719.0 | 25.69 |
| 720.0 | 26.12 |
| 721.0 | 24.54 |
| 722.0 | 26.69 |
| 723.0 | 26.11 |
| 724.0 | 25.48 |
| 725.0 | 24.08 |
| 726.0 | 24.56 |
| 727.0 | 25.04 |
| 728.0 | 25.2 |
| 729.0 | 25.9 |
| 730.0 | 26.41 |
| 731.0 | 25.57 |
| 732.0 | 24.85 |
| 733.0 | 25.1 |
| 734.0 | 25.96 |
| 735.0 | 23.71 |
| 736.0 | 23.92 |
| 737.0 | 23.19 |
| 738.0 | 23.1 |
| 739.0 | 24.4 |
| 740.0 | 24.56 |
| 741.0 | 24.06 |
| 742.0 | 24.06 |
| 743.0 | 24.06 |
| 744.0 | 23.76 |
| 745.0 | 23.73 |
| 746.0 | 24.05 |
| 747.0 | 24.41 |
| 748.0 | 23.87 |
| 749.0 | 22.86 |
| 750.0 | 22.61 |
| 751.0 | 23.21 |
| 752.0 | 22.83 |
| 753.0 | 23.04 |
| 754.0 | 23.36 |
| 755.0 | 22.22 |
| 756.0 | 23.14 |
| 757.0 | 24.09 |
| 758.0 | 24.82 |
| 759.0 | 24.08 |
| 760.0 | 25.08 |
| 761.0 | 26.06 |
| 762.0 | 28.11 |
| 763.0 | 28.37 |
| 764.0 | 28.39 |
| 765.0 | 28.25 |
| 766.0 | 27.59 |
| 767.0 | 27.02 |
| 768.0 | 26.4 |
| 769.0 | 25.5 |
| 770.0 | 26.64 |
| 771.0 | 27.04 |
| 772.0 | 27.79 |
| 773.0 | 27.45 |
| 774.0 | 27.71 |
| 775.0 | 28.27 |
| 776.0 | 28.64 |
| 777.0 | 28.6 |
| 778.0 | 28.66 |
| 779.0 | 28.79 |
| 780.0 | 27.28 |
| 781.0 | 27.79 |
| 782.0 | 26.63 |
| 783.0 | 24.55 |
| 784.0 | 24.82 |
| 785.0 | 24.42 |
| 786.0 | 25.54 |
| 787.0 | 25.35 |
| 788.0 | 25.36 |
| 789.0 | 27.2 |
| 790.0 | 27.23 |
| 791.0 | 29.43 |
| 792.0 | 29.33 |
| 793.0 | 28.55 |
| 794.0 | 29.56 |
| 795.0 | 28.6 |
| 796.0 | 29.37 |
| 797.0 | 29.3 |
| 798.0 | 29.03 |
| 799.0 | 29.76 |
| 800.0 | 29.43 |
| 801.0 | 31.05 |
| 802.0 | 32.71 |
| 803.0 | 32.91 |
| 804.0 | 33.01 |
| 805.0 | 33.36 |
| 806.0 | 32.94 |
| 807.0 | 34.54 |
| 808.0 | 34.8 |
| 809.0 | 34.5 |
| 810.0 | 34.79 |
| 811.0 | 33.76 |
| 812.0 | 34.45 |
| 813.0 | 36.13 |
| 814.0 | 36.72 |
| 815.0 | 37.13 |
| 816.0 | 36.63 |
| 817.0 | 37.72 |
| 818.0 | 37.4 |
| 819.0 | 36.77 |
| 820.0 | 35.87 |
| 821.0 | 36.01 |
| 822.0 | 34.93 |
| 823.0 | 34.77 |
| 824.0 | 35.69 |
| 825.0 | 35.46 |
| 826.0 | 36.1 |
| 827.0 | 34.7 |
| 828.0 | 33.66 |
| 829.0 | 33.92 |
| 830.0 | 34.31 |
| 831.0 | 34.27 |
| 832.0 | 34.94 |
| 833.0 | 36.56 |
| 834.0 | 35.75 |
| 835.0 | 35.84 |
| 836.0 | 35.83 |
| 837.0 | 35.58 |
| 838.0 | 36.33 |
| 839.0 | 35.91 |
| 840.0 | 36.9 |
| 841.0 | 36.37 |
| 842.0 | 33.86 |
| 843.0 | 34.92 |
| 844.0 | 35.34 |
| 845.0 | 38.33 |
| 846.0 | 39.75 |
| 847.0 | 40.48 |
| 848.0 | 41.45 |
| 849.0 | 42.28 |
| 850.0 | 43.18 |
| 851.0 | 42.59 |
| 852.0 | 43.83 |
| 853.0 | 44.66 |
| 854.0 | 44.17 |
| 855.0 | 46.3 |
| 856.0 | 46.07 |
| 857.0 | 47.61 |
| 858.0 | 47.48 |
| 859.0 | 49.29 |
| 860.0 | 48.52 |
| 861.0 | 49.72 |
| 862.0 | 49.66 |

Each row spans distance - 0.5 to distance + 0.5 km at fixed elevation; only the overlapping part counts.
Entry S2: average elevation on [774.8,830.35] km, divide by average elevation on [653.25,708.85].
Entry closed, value 1.2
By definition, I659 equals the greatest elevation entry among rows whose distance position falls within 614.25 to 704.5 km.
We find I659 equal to 29.38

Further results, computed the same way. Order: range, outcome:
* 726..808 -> 34.8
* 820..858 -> 47.61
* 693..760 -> 28.2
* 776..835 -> 37.72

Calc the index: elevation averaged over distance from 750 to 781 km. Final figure 26.2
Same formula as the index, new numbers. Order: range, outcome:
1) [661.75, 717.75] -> 26.8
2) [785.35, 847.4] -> 33.6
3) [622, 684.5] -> 26.5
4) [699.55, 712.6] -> 26.4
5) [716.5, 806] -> 26.4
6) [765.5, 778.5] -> 27.5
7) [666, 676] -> 27.5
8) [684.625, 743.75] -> 25.9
